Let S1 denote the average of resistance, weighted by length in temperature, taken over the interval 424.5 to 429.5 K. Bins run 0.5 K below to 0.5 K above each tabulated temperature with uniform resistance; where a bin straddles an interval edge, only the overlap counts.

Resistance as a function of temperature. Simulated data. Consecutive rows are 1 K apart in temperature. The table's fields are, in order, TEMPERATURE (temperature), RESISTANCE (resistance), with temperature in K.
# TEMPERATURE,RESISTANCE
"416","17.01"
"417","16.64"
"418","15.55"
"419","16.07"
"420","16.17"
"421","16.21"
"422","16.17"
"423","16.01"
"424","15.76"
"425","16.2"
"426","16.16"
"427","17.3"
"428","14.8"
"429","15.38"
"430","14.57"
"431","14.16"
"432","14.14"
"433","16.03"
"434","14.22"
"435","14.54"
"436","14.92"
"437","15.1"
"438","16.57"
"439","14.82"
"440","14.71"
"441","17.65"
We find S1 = 16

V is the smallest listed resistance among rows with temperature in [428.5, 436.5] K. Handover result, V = 14.14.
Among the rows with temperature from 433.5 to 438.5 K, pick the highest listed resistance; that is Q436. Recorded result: 16.57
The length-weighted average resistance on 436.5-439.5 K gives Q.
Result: 15.5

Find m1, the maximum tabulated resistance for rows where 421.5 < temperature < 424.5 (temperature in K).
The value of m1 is 16.17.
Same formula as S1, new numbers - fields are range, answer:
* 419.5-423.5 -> 16.1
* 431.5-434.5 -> 14.8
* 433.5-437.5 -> 14.7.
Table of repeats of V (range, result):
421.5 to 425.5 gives 15.76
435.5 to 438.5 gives 14.92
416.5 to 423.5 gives 15.55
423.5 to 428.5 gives 14.8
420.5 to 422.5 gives 16.17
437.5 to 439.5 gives 14.82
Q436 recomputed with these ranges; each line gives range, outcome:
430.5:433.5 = 16.03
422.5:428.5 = 17.3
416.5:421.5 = 16.64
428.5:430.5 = 15.38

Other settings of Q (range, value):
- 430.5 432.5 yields 14.2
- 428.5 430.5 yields 15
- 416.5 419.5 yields 16.1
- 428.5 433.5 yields 14.9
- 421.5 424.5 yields 16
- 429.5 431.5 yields 14.4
